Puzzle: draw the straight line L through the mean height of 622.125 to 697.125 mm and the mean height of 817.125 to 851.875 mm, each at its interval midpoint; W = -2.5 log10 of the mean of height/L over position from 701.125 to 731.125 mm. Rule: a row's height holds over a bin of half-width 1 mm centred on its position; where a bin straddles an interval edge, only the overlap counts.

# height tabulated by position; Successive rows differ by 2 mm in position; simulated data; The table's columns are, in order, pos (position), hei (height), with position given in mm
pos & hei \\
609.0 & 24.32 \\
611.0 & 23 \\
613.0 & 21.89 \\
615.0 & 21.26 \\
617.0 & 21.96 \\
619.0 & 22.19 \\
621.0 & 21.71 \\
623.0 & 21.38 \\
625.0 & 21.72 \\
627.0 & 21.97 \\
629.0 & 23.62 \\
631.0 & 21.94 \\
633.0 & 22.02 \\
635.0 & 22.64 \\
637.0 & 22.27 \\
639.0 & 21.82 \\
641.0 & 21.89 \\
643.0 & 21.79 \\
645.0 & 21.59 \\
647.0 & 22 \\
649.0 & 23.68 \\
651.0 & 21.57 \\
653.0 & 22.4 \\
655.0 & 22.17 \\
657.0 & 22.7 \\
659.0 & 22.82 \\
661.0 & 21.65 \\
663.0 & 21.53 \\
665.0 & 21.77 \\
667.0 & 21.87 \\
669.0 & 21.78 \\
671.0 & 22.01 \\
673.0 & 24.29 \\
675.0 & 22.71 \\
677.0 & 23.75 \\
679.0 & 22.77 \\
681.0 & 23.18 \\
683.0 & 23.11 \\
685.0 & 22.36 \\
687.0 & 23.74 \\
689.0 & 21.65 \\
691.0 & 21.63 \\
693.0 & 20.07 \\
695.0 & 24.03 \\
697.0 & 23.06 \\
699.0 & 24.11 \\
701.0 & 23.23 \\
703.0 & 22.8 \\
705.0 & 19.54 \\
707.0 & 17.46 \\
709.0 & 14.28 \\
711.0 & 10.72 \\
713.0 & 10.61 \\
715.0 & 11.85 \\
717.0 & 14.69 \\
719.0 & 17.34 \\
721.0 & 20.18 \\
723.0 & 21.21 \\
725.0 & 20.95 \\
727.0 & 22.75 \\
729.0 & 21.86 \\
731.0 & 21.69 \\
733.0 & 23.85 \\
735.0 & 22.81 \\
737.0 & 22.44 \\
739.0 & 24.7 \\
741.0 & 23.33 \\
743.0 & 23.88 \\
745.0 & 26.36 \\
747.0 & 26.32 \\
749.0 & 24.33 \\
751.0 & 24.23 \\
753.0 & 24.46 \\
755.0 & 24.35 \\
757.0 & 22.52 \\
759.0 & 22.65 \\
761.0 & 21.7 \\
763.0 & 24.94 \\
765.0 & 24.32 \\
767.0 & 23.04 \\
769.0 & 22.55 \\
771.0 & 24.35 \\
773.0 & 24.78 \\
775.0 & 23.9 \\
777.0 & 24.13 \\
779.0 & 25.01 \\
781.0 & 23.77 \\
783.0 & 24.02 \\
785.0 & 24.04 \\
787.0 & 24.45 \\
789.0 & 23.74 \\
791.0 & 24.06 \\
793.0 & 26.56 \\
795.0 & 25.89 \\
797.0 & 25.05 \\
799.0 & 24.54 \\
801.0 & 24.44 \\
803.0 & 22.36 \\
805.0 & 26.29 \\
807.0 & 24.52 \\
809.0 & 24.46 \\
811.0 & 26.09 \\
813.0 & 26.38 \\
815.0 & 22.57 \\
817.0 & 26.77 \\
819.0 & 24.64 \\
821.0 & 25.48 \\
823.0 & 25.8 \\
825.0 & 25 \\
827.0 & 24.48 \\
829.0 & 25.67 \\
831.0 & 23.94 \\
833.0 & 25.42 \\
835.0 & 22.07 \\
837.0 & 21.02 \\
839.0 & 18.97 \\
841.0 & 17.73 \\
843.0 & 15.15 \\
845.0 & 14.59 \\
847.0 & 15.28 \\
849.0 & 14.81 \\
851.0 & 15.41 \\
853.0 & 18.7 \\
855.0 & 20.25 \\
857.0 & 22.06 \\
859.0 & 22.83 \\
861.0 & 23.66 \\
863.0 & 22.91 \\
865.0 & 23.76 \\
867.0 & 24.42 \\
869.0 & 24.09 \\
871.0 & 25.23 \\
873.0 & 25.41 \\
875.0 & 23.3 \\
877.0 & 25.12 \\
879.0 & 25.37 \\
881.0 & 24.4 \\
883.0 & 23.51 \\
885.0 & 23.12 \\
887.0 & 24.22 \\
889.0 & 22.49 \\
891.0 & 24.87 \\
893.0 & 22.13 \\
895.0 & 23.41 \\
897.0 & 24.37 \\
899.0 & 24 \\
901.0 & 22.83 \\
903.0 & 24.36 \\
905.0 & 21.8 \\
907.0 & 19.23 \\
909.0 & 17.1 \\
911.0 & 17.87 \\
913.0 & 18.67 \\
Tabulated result 0.22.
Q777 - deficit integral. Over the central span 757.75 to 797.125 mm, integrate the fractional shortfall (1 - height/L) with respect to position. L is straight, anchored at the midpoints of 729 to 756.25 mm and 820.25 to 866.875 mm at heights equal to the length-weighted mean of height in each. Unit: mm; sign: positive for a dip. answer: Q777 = -2.0 mm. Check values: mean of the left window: 24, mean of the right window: 21.1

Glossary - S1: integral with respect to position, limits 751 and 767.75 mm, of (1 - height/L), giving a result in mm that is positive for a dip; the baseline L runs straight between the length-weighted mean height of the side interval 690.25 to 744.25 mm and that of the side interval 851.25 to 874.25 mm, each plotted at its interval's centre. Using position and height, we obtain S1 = -2.1 mm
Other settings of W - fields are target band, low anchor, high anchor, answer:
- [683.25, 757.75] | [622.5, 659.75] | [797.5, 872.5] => 0.055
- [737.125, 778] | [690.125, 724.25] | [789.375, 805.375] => -0.093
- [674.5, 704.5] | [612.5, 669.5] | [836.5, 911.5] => -0.039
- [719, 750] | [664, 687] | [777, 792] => 0.027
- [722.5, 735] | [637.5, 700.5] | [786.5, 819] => 0.066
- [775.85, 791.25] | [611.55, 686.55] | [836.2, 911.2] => -0.107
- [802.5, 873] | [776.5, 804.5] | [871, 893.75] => 0.087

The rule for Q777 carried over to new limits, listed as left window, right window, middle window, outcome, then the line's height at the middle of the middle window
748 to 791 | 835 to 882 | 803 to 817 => -1.47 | 22.6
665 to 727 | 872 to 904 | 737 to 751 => -2.17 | 21.3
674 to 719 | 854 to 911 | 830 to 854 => 4.11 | 22.4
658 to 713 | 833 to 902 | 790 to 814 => -3.74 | 21.7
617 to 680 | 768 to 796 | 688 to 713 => 3.50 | 23.1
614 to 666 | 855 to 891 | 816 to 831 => -1.20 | 23.4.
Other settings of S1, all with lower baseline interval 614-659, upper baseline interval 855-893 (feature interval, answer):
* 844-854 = 3.33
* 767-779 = -0.46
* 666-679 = -0.21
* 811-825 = -1.15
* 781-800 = -1.19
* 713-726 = 3.18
